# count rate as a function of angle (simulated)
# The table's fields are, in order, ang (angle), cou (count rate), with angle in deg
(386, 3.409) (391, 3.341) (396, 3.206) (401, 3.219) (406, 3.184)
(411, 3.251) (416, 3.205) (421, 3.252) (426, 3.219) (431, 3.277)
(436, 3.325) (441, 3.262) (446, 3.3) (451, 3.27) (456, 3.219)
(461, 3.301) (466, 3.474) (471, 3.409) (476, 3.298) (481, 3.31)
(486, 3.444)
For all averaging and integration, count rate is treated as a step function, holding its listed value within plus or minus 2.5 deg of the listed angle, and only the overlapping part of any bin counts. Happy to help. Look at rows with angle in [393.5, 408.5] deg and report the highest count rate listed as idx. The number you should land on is 3.219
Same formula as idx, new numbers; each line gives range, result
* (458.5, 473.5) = 3.474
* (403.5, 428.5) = 3.252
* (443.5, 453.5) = 3.3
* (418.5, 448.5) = 3.325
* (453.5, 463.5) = 3.301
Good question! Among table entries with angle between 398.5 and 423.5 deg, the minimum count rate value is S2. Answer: 3.184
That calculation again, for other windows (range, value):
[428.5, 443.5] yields 3.262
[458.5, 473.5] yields 3.301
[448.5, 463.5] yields 3.219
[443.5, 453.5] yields 3.27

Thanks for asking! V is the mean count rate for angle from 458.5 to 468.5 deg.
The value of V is 3.39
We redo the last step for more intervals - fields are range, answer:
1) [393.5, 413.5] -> 3.21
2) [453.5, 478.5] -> 3.34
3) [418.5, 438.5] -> 3.27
